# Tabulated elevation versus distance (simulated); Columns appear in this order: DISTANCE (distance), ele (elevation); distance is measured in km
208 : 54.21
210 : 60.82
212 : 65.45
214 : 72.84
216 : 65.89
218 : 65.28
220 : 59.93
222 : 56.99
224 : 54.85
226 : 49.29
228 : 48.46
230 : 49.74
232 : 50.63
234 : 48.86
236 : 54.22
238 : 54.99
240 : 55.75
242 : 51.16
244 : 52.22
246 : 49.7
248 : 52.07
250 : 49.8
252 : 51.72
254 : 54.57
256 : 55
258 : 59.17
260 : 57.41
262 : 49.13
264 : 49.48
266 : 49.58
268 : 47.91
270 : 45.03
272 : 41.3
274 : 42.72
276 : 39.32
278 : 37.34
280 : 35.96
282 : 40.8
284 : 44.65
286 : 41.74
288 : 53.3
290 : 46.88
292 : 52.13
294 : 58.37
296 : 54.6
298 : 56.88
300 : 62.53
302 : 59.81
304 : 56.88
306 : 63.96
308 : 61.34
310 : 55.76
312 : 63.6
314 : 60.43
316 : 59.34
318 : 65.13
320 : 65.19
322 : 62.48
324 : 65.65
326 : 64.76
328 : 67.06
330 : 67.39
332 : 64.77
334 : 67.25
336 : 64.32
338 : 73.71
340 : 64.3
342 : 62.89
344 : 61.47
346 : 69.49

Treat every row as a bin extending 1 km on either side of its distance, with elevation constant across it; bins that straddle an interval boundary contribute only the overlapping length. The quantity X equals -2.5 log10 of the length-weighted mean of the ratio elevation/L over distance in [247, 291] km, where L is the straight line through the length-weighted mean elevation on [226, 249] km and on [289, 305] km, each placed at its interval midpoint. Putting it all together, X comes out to 0.14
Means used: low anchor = 51.5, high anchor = 56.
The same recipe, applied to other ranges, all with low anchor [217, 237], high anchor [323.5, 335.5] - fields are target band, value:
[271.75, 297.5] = 0.311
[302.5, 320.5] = 0.049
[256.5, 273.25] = 0.168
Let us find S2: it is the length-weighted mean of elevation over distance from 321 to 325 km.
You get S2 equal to 64.1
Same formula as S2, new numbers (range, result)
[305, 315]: 61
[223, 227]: 52.1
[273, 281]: 38.8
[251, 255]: 53.1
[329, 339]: 67.5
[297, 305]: 59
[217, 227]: 57.3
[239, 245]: 53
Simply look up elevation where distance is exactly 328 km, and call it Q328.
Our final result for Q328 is 67.06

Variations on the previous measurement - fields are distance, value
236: 54.22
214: 72.84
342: 62.89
